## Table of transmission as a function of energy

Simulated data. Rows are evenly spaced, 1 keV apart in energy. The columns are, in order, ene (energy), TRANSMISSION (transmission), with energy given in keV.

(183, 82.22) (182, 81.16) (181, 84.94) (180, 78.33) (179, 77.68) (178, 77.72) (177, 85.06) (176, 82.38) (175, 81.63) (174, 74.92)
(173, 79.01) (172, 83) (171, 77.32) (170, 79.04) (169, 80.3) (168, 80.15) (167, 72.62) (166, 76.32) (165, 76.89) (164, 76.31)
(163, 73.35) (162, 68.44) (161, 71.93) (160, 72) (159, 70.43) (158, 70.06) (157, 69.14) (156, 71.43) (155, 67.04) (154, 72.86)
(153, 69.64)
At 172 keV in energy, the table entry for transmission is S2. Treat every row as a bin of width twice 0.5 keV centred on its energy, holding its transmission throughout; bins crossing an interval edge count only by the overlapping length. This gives 83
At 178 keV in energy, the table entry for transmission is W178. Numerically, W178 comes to 77.72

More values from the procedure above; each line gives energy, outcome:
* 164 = 76.31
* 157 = 69.14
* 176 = 82.38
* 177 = 85.06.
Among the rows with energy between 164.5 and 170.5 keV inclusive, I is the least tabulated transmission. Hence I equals 72.62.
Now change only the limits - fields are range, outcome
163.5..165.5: 76.31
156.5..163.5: 68.44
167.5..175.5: 74.92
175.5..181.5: 77.68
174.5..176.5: 81.63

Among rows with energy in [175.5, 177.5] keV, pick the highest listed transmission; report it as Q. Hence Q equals 85.06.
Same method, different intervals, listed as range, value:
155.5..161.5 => 72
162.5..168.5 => 80.15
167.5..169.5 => 80.3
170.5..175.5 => 83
